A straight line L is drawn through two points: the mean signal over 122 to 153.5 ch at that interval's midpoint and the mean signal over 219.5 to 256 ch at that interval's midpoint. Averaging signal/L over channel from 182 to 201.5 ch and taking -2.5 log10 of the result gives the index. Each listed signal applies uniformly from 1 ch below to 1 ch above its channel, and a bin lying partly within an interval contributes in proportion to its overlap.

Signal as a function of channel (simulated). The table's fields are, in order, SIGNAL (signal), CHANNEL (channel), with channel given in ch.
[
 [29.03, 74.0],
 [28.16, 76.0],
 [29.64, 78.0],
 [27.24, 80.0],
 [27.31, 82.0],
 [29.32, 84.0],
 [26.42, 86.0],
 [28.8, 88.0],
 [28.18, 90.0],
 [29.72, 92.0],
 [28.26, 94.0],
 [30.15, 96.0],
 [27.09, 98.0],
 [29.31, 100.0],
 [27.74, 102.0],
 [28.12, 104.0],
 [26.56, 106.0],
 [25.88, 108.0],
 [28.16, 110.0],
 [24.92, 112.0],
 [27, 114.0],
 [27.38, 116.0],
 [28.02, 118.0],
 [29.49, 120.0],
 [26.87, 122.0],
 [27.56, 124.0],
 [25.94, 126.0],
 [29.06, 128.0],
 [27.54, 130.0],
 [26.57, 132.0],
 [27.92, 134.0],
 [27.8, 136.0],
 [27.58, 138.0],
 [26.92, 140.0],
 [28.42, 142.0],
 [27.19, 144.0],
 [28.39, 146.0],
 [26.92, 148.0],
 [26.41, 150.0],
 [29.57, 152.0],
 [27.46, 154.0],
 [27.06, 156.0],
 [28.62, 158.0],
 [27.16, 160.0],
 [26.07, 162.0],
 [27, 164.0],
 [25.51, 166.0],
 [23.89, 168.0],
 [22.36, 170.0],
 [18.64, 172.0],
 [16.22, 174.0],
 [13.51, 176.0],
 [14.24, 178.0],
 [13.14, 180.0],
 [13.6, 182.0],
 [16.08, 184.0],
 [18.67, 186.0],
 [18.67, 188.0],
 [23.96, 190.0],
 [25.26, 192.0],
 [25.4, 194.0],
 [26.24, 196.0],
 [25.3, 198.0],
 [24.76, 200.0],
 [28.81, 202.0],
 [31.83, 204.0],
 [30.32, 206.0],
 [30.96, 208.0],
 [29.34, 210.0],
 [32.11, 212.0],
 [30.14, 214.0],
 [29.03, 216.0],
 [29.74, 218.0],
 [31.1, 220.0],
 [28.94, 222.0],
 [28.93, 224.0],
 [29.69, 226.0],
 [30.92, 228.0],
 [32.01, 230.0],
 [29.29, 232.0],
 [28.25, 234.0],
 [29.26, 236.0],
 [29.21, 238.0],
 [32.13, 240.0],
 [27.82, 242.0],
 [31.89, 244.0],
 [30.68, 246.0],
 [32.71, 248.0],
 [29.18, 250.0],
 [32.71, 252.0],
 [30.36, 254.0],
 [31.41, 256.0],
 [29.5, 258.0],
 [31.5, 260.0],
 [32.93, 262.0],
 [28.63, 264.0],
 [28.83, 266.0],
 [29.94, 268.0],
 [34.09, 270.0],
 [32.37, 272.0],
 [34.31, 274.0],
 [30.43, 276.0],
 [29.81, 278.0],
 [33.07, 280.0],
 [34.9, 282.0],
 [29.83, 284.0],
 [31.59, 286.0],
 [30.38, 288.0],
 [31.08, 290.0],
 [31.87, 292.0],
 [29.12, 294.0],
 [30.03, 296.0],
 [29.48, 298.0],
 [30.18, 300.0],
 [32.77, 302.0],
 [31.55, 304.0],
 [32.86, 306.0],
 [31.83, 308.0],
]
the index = 0.28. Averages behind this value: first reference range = 27.6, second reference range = 30.3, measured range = 22.4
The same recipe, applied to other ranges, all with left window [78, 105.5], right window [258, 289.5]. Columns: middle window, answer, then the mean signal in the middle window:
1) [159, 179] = 0.35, 21.5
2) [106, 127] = 0.06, 27.1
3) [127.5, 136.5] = 0.05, 27.7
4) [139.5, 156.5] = 0.06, 27.6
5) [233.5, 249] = 0.02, 30.3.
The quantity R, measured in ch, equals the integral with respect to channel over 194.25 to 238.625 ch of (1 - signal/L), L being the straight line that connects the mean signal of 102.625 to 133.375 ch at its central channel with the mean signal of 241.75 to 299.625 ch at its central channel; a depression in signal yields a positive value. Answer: 0.64 ch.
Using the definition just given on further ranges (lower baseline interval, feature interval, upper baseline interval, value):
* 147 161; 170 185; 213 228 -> 6.8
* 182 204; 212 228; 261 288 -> -2.4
